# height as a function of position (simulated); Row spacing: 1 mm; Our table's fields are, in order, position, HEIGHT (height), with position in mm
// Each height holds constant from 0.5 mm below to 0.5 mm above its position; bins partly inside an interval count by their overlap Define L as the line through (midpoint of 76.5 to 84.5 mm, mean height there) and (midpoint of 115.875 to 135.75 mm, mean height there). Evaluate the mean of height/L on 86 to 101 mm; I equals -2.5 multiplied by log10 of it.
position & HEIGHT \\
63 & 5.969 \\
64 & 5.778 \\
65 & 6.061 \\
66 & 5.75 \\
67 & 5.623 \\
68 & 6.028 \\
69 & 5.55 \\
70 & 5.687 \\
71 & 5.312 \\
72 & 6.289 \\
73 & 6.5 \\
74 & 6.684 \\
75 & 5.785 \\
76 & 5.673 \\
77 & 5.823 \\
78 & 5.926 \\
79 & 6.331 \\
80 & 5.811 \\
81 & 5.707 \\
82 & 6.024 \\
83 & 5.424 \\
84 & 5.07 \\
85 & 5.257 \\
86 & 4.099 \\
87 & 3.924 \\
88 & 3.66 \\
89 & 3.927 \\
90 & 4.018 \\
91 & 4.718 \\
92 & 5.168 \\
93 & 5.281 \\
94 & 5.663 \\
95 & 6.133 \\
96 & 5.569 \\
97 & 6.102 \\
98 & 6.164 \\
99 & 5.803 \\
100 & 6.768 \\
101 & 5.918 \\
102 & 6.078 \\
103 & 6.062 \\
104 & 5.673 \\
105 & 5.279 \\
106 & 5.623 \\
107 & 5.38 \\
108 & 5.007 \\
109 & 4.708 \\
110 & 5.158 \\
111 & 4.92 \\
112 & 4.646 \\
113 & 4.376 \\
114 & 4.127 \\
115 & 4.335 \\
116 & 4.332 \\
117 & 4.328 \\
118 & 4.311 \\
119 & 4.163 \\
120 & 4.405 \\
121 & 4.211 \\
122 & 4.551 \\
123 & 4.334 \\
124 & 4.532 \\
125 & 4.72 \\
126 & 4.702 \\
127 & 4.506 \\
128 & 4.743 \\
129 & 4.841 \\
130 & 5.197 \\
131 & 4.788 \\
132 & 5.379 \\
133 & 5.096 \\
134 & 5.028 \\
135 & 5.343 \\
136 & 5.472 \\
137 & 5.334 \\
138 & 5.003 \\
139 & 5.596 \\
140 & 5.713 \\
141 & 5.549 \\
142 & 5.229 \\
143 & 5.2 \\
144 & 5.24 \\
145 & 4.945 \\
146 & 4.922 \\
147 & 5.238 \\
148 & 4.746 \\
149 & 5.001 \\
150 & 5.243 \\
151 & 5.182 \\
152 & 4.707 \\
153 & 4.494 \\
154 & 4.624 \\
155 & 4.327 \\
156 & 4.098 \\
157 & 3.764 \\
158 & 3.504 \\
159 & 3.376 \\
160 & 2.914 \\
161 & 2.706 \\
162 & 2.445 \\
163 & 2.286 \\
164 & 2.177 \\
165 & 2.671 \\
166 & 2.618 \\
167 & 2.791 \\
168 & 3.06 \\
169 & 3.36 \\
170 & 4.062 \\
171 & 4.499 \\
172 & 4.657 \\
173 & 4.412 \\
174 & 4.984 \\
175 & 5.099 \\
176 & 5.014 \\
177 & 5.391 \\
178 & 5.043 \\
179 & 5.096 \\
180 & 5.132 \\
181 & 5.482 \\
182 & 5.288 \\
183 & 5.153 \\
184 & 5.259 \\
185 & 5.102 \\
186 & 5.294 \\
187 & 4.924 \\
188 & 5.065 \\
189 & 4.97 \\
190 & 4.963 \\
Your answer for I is 0.05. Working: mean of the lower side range 5.76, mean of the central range 5.19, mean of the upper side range 4.69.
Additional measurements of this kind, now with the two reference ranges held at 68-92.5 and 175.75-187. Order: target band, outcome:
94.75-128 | 0.056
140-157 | 0.073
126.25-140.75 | 0.027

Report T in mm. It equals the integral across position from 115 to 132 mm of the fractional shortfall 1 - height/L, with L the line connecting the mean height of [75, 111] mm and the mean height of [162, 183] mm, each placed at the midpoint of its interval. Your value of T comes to 1.21 mm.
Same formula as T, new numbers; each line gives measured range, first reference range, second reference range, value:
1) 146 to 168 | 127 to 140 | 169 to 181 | 5.33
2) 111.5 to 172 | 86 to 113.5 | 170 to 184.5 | 8.57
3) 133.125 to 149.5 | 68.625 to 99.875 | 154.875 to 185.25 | -2.52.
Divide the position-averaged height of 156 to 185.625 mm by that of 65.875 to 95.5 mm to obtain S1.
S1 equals 0.7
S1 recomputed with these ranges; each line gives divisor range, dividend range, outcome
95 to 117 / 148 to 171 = 0.69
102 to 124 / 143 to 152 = 1.06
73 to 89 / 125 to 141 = 0.95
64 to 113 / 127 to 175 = 0.80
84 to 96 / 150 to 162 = 0.83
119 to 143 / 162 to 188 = 0.87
